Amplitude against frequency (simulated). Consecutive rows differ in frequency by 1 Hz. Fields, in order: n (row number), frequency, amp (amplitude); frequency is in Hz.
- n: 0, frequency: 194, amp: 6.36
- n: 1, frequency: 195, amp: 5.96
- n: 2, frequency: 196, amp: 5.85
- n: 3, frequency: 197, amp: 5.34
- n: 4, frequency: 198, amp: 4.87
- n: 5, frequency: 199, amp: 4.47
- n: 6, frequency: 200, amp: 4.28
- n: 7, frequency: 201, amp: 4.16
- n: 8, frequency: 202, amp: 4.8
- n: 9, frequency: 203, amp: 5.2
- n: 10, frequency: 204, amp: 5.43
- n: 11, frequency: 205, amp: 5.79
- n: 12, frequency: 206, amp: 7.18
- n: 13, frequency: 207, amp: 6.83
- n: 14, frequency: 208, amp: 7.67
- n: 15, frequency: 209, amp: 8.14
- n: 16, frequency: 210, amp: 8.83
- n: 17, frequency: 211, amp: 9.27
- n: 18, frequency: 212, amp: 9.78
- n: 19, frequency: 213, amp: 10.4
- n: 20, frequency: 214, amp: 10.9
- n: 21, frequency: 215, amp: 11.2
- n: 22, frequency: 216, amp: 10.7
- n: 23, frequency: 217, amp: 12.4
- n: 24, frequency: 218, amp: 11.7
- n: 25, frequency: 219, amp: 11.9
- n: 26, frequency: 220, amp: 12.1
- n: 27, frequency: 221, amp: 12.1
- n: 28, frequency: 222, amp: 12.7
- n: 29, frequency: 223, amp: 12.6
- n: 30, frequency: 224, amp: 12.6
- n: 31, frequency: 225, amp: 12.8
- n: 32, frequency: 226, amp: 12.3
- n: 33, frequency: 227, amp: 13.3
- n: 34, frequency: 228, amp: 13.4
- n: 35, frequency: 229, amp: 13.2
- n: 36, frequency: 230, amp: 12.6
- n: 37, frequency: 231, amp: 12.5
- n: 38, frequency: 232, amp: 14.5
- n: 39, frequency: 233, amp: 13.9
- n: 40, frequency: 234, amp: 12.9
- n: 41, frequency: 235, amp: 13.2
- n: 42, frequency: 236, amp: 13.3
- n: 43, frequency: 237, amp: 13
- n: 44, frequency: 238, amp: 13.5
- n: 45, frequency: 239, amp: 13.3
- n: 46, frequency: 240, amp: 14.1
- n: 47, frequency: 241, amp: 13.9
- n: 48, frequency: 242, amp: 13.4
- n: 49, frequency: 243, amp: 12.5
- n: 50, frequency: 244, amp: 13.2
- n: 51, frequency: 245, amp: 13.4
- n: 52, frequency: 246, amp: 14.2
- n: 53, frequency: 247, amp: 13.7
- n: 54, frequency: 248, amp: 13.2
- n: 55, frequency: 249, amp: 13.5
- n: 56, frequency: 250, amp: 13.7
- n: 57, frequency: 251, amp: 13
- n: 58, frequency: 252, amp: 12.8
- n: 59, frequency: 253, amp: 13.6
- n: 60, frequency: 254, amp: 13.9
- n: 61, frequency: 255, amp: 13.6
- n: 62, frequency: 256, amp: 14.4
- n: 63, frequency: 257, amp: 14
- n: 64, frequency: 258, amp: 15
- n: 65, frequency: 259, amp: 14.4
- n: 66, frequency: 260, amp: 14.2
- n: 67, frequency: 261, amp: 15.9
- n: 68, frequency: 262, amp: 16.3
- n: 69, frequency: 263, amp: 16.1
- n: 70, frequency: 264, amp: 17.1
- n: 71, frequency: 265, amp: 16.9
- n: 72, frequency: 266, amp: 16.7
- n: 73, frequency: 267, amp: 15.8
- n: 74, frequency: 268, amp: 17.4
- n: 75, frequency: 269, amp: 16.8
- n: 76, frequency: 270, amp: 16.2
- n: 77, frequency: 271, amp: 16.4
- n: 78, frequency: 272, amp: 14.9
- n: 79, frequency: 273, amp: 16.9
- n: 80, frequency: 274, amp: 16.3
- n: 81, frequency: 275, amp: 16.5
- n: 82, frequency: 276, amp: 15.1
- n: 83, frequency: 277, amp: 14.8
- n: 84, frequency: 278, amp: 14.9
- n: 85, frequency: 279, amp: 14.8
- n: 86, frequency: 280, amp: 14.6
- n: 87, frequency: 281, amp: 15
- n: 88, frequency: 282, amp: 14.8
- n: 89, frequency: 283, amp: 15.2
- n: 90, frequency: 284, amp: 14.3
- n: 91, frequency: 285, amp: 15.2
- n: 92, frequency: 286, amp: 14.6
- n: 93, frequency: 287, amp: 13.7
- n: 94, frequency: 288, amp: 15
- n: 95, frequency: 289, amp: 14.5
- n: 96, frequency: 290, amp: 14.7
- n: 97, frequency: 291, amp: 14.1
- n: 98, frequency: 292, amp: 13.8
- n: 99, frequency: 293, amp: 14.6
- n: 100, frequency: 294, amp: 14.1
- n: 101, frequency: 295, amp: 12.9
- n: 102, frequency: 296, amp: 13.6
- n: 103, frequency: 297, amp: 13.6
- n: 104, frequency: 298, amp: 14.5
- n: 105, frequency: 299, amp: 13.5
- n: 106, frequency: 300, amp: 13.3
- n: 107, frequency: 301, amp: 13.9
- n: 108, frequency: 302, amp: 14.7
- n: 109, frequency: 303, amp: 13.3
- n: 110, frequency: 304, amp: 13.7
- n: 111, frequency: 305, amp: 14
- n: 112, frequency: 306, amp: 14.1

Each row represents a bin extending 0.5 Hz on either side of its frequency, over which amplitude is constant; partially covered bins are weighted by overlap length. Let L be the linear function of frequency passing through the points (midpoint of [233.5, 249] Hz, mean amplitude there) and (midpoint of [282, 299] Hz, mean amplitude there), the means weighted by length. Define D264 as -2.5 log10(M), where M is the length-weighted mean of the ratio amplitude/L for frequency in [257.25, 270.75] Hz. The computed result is -0.16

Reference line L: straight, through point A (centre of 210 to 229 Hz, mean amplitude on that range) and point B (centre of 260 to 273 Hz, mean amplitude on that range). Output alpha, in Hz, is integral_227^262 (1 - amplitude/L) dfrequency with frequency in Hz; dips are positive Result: 1.2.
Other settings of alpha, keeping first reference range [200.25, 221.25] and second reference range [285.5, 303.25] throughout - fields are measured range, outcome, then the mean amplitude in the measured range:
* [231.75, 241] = -2.8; 13.5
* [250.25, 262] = -2.5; 14.2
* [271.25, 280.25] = -1.8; 15.5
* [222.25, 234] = -3.8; 13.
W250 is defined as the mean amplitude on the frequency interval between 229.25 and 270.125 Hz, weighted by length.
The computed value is 14.3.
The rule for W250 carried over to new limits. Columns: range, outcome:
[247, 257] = 13.6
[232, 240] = 13.4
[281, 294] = 14.5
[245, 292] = 14.9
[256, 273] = 15.9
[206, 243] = 11.9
